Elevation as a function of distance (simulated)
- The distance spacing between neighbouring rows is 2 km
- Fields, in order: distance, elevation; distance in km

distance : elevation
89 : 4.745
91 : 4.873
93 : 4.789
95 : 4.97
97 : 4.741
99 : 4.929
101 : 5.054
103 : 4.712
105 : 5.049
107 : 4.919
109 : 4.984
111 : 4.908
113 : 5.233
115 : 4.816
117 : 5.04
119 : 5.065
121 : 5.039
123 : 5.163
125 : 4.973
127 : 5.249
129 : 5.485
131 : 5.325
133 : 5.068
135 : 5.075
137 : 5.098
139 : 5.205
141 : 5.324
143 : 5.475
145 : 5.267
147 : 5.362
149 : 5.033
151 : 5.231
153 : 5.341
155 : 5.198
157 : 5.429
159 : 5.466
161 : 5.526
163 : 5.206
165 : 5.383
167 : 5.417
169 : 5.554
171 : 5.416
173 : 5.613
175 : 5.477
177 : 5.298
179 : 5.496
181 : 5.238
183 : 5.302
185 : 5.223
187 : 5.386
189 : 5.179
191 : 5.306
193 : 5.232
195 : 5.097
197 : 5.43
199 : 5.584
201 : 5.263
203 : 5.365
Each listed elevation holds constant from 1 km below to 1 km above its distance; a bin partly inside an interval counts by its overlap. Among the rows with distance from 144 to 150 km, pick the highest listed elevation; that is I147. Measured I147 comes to 5.362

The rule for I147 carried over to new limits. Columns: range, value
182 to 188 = 5.386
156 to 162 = 5.526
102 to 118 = 5.233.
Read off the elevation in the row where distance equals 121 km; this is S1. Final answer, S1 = 5.039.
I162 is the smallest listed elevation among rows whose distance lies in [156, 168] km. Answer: 5.206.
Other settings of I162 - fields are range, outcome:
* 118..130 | 4.973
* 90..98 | 4.741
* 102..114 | 4.712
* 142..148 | 5.267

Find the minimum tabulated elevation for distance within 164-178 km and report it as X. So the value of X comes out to 5.298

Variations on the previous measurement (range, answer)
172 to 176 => 5.477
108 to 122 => 4.816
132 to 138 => 5.068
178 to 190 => 5.179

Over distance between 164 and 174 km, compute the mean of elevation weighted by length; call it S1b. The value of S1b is 5.48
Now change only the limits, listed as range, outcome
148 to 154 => 5.2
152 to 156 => 5.27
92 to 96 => 4.88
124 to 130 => 5.24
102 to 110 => 4.92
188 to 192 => 5.24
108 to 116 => 4.99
